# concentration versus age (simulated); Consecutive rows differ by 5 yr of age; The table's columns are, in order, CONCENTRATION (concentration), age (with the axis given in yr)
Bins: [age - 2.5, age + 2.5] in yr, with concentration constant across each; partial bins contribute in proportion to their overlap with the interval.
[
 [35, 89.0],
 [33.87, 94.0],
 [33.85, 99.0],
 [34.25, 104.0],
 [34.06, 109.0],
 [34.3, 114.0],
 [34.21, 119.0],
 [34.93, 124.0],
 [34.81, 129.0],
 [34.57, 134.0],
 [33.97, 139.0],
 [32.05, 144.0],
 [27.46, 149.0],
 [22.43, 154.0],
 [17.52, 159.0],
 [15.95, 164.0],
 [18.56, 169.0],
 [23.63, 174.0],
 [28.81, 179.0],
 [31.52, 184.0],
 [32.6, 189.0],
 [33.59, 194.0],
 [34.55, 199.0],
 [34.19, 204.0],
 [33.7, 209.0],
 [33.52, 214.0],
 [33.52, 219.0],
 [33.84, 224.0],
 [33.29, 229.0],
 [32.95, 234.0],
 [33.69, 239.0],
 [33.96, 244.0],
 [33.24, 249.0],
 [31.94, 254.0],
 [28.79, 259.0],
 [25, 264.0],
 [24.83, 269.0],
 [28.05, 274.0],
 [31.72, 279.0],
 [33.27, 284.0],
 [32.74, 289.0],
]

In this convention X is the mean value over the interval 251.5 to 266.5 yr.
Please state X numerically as 28.6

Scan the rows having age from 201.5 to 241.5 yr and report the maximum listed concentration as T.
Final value 34.19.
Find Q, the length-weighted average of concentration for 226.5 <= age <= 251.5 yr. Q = 33.4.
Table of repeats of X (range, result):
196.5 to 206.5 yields 34.4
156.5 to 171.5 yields 17.3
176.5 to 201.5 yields 32.2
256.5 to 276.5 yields 26.7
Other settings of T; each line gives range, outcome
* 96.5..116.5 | 34.3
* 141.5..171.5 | 32.05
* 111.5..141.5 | 34.93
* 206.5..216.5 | 33.7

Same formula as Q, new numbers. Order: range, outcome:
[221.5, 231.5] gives 33.6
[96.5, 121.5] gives 34.1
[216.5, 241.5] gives 33.5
